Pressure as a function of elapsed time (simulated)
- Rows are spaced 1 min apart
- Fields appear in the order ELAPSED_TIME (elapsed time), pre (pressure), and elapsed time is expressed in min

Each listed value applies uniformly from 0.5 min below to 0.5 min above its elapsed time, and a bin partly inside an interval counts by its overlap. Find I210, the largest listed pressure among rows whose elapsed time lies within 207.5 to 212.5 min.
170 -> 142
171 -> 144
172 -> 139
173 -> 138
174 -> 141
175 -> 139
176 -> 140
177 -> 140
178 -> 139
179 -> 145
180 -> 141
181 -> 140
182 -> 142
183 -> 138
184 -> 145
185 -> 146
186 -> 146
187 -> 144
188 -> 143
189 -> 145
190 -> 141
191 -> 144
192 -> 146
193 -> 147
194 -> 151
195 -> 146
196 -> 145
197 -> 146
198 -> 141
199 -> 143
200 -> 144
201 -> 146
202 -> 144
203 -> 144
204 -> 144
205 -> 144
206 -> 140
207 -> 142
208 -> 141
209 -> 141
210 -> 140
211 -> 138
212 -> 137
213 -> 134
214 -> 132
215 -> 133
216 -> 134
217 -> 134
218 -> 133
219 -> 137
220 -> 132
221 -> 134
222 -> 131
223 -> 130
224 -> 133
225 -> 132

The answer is 141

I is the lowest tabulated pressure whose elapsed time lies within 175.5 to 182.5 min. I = 139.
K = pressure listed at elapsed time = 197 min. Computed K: 146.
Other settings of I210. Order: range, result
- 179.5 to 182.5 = 142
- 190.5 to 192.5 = 146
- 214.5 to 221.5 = 137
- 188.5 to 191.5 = 145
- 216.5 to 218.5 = 134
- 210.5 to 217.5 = 138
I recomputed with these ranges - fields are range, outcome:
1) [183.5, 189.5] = 143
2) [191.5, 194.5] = 146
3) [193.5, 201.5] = 141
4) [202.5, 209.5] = 140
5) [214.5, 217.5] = 133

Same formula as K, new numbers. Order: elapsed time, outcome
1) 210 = 140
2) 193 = 147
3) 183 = 138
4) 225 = 132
